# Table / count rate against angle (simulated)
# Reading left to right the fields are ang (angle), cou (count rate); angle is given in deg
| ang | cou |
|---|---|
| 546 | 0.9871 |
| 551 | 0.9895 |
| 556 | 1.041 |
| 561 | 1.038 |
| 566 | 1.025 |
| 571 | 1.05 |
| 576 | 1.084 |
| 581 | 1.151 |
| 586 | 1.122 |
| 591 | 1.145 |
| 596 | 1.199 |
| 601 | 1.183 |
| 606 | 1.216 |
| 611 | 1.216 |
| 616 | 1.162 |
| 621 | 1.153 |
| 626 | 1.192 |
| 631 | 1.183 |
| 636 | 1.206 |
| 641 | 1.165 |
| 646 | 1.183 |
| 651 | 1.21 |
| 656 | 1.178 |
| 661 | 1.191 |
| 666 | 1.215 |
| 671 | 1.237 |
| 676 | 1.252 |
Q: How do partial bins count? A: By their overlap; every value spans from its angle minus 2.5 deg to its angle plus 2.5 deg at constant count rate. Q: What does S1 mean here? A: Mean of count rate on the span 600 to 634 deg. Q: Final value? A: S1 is 1.19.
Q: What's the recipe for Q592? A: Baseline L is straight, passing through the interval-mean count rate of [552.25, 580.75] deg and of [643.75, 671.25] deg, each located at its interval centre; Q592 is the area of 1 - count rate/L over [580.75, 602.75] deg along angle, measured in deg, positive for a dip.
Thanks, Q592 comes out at -1.3 deg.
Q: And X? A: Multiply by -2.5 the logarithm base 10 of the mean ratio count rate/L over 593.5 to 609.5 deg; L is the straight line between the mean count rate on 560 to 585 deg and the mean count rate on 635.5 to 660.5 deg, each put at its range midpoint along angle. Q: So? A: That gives -0.077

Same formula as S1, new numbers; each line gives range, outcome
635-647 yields 1.18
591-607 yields 1.19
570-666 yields 1.17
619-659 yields 1.18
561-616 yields 1.14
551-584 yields 1.06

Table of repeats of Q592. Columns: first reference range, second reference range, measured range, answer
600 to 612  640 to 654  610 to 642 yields 0.4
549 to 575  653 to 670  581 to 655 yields -3.6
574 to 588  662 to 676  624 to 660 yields 0.2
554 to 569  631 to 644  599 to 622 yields -1.2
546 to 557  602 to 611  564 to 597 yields 0.2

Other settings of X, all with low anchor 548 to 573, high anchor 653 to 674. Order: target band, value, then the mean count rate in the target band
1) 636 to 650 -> -0.01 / 1.18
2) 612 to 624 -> -0.04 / 1.17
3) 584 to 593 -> -0.06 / 1.13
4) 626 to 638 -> -0.04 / 1.19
